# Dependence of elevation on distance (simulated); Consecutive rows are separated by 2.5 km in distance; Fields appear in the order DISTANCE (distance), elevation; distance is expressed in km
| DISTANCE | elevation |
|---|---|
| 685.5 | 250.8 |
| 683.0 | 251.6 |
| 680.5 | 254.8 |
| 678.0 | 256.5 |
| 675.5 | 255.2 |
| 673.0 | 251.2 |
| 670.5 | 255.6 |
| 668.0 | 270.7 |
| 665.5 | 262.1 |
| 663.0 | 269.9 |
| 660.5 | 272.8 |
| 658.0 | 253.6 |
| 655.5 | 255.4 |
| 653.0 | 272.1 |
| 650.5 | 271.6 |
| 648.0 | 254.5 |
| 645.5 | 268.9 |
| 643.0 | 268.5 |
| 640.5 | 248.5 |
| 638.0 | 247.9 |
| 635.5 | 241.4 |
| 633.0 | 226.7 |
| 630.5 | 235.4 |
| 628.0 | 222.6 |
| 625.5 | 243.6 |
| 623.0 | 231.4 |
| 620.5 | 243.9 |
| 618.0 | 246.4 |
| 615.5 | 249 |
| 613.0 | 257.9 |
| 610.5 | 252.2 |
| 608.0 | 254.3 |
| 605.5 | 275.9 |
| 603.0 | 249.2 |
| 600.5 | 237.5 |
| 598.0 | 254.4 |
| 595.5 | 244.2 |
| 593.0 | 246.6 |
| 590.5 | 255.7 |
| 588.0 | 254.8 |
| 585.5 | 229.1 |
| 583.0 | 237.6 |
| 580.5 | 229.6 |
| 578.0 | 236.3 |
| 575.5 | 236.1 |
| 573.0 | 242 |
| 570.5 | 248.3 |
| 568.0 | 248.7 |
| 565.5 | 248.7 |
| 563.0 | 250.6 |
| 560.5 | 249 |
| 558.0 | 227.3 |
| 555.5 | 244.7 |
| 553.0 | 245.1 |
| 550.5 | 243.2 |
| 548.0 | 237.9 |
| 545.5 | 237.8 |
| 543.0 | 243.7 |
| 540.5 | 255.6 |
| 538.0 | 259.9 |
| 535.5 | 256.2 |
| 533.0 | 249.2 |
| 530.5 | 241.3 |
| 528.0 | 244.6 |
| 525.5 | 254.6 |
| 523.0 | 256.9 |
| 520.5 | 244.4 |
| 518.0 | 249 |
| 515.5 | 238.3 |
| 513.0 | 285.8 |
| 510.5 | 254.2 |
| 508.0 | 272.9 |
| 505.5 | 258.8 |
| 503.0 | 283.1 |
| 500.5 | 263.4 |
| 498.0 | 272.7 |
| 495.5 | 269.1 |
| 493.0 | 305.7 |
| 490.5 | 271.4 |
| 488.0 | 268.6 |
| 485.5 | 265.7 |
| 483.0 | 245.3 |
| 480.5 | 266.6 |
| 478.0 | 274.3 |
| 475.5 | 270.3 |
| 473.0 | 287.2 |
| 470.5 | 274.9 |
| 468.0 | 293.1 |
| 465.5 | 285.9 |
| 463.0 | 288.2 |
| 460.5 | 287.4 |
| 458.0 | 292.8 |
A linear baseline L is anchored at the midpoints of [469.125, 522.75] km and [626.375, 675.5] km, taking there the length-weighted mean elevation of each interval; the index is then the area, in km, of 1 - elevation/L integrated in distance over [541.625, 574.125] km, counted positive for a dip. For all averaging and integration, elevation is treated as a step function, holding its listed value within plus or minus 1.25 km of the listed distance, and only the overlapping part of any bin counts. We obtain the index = 2.3 km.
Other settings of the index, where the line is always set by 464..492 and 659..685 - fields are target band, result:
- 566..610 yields 3.2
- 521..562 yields 3.4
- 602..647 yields 2.6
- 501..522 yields 0.8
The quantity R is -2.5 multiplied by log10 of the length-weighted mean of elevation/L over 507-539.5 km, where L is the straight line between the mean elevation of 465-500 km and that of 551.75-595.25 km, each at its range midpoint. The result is 0.03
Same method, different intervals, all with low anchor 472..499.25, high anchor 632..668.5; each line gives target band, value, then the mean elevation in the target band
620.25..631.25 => 0.12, 235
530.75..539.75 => 0.06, 254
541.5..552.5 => 0.11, 241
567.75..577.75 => 0.10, 243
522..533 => 0.08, 249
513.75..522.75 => 0.09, 248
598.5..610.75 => 0.04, 254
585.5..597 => 0.07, 248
